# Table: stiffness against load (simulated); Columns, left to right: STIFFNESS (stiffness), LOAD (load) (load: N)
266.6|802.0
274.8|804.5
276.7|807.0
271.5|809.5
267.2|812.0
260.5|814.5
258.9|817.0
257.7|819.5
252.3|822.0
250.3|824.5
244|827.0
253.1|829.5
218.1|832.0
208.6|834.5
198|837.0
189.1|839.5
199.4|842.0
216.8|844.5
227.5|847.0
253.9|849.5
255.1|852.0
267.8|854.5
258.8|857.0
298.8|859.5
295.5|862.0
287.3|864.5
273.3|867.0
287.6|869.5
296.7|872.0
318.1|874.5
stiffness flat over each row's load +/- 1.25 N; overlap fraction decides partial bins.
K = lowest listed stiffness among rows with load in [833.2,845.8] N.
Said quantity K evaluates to 189.1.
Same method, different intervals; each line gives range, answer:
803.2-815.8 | 260.5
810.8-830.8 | 244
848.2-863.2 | 253.9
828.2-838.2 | 198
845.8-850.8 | 227.5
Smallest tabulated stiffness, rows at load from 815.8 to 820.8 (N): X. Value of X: 257.7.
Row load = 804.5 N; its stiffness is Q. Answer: 274.8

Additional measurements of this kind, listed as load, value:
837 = 198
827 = 244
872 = 296.7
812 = 267.2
